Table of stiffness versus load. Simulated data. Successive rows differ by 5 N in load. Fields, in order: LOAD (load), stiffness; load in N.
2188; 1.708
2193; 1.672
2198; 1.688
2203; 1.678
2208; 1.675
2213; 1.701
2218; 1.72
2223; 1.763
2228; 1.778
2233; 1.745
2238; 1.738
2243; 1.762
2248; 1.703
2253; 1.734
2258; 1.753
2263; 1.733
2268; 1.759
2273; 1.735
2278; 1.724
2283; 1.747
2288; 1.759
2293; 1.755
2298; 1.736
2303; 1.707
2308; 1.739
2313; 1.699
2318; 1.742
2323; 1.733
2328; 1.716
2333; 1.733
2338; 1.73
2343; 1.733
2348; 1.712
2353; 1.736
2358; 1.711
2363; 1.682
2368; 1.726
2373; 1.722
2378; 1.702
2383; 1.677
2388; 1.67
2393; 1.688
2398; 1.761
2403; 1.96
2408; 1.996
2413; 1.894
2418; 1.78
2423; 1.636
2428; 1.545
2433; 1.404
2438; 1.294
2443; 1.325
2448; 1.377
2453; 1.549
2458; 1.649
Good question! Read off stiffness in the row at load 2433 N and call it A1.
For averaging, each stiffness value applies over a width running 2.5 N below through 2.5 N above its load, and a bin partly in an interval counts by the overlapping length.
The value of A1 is 1.404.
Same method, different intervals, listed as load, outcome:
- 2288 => 1.759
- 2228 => 1.778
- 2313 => 1.699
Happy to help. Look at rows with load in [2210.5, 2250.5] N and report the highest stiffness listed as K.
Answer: 1.778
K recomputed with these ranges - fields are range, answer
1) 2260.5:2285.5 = 1.759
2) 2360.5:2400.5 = 1.761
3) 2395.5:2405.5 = 1.96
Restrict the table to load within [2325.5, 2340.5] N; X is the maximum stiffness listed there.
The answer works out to 1.733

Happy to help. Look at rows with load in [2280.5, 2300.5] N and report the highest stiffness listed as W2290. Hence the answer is 1.759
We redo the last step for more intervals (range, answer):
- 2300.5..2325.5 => 1.742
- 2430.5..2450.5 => 1.404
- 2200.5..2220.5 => 1.72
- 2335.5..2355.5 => 1.736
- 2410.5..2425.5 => 1.894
